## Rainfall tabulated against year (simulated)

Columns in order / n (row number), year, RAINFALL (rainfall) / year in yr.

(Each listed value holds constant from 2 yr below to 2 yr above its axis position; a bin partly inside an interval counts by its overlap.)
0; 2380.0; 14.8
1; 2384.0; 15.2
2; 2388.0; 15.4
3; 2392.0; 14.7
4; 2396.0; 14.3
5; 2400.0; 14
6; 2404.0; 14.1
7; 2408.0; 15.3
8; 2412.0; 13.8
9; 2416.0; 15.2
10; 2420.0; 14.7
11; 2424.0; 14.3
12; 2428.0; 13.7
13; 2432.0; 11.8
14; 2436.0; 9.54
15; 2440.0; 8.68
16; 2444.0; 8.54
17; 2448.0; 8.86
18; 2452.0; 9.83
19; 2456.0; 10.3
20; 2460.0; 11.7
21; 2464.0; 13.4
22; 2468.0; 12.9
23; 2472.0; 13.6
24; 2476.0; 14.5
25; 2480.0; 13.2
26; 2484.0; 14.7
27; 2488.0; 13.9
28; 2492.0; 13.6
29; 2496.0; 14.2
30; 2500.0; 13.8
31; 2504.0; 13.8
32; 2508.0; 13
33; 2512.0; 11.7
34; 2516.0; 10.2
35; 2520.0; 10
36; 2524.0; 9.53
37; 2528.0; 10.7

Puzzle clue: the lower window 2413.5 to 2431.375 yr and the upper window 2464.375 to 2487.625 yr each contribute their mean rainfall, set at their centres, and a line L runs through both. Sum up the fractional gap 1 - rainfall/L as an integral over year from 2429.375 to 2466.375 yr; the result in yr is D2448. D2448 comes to 9.6 yr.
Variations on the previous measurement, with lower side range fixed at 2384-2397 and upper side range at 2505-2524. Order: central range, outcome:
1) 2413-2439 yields 1.5 yr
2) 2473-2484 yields -1.5 yr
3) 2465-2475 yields -0.7 yr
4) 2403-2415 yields -0.1 yr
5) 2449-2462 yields 2.5 yr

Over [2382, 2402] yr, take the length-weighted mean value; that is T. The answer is 14.7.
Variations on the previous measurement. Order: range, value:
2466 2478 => 13.7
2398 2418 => 14.5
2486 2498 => 13.9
